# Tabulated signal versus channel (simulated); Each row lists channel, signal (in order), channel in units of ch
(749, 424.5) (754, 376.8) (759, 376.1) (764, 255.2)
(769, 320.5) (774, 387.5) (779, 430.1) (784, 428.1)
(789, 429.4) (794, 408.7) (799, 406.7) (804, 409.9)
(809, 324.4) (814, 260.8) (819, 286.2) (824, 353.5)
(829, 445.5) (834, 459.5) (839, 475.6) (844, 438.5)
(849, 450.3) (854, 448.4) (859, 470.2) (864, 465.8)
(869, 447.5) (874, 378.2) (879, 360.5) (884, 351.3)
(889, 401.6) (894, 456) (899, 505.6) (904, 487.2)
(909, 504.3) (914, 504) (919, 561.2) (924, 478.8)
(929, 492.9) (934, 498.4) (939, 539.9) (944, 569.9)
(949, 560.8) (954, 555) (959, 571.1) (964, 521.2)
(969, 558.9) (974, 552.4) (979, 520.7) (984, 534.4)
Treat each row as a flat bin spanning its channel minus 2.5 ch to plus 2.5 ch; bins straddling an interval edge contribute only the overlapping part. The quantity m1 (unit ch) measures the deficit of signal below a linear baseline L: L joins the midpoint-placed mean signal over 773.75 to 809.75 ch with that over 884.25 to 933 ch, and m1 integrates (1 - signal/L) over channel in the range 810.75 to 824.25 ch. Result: 4.2 ch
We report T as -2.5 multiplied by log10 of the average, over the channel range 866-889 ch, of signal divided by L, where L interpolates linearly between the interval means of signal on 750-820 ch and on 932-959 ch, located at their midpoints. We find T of 0.21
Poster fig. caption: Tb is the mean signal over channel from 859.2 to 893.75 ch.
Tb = 409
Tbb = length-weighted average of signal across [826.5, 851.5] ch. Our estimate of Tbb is 454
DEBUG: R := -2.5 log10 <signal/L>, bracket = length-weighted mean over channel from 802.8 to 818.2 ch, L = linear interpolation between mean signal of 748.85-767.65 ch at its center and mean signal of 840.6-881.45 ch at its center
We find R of 0.22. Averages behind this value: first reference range 348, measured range 320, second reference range 433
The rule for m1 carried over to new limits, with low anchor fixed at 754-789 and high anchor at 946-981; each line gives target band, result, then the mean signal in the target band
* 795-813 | 1.3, 373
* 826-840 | -0.9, 455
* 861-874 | 0.5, 442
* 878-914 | 3.1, 446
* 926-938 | 0.5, 500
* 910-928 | -0.1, 512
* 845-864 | -0.3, 456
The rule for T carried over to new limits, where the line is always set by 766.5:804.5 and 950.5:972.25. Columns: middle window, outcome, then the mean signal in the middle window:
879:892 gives 0.28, 376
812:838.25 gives 0.18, 371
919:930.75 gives 0.04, 501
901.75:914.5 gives 0.02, 498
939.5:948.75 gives -0.05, 561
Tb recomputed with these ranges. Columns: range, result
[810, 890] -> 404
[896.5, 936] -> 504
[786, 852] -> 397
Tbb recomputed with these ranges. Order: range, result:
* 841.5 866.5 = 455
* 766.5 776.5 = 354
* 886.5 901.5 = 454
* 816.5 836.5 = 386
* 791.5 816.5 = 362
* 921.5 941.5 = 502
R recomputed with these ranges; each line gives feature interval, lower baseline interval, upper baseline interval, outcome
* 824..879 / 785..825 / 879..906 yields -0.11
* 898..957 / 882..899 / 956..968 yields -0.08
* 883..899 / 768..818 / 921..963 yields 0.14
